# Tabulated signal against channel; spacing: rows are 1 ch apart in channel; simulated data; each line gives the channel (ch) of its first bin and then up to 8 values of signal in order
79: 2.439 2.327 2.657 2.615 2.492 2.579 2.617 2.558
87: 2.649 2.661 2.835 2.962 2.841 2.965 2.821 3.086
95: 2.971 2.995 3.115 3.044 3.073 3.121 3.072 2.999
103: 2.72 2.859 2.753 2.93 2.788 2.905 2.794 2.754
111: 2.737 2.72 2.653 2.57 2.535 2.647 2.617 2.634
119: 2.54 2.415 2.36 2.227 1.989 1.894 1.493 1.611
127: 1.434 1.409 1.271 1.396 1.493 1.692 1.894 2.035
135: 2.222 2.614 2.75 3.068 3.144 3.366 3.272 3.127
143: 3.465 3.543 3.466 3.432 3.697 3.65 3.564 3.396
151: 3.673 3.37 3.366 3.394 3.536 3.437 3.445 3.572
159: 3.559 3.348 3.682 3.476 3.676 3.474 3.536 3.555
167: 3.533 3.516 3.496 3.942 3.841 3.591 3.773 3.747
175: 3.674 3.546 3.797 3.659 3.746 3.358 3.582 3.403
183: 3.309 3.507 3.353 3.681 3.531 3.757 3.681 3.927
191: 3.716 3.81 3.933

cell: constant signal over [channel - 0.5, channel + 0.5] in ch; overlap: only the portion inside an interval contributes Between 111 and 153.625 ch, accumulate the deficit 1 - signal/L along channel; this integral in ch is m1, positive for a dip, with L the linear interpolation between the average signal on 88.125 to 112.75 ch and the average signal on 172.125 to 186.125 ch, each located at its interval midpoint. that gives 7.68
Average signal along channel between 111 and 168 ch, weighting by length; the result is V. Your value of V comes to 2.84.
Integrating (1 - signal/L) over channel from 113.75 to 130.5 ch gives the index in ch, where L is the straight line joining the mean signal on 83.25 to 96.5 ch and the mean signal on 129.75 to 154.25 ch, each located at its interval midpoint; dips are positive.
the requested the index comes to 4.9 ch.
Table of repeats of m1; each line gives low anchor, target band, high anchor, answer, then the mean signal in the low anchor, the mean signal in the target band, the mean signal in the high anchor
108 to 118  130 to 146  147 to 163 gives 2.4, 2.68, 2.72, 3.51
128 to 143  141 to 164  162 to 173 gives -3.6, 2.39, 3.49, 3.62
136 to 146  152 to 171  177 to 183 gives -0.8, 3.22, 3.53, 3.55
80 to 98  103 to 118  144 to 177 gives 1.4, 2.78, 2.73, 3.56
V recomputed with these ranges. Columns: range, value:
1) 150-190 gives 3.57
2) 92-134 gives 2.47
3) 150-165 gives 3.5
